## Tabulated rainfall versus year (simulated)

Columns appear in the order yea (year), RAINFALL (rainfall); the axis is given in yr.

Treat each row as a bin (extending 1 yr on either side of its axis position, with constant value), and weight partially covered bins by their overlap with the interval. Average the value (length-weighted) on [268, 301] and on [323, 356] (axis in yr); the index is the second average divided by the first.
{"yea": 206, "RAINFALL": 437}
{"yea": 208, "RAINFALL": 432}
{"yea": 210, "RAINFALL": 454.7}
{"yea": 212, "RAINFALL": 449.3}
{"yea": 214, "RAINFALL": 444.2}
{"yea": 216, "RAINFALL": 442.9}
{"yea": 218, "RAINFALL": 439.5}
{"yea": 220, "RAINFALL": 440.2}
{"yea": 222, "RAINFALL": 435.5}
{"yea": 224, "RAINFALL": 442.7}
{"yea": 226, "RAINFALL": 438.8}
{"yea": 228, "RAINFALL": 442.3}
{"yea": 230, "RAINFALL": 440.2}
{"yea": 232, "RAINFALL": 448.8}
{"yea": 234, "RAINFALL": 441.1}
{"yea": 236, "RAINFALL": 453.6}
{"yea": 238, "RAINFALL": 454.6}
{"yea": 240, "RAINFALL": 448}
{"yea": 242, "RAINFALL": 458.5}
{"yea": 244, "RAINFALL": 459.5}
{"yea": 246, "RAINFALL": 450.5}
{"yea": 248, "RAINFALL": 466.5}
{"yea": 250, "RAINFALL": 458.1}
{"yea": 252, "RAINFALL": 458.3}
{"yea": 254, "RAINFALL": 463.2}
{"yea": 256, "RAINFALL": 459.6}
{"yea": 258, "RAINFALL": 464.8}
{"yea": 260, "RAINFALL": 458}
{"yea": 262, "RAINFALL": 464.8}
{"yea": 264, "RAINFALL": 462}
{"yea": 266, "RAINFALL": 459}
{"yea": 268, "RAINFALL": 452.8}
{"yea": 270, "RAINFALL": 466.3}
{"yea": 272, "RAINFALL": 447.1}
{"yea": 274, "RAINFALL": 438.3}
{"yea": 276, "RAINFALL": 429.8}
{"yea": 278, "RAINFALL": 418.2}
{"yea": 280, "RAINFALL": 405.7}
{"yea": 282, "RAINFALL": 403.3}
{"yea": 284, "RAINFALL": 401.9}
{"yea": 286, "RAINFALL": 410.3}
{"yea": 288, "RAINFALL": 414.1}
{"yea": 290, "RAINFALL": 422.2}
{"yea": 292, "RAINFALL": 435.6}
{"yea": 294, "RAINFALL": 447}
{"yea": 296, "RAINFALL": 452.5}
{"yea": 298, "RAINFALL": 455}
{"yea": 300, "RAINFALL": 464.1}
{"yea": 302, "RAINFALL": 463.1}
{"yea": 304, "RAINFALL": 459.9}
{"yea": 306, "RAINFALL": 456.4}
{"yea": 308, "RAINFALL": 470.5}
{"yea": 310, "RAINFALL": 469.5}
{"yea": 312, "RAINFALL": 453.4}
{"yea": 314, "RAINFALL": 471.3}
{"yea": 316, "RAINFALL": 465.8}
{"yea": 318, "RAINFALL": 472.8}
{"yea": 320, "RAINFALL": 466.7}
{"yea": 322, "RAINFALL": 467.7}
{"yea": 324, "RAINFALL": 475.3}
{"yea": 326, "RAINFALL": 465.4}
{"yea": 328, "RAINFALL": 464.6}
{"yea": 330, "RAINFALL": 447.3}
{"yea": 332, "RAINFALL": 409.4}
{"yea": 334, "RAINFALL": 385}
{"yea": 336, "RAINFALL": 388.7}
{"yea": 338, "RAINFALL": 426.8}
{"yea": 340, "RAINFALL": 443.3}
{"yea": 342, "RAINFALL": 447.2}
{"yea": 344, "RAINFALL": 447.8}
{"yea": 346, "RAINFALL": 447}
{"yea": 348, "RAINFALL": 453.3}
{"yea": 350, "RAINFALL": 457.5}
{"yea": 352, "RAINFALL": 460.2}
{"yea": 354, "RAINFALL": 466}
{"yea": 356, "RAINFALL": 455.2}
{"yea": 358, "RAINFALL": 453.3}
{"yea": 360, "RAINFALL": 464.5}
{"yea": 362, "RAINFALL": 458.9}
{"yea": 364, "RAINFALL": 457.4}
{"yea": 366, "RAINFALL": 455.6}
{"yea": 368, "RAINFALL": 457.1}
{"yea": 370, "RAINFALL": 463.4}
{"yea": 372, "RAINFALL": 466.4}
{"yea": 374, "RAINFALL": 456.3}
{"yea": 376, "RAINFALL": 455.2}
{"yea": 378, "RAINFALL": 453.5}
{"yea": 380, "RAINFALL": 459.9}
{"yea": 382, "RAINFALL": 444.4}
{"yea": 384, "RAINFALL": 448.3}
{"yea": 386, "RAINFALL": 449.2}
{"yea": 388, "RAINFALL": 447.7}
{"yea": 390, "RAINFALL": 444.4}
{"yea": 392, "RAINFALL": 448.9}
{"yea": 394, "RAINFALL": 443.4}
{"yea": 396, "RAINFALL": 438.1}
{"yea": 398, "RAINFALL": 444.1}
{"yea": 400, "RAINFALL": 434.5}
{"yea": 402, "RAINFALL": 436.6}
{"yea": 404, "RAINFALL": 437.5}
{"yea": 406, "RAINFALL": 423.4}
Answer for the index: 1.02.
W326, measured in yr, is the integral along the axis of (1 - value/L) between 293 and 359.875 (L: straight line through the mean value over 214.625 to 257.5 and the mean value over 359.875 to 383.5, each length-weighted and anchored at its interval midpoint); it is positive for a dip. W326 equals 0.3 yr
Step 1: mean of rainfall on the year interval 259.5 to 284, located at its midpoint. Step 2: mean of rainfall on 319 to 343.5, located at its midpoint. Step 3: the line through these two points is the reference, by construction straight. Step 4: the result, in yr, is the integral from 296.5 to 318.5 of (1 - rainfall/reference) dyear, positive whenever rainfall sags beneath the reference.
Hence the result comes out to -1.14 yr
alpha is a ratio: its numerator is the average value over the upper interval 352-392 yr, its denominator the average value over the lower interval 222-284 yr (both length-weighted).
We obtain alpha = 1.02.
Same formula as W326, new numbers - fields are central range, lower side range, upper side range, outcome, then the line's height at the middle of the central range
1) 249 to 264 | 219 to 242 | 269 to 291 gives -1.0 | 434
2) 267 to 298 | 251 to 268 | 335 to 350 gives 1.6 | 454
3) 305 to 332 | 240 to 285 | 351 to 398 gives -0.7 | 451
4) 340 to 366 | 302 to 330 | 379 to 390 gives 0.1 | 457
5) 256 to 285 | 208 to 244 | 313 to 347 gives 0.3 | 446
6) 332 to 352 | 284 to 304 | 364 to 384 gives 0.7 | 450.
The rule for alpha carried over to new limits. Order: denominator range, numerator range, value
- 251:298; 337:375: 1.03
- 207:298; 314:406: 1.01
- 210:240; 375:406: 1.00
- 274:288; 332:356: 1.06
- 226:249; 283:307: 0.98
